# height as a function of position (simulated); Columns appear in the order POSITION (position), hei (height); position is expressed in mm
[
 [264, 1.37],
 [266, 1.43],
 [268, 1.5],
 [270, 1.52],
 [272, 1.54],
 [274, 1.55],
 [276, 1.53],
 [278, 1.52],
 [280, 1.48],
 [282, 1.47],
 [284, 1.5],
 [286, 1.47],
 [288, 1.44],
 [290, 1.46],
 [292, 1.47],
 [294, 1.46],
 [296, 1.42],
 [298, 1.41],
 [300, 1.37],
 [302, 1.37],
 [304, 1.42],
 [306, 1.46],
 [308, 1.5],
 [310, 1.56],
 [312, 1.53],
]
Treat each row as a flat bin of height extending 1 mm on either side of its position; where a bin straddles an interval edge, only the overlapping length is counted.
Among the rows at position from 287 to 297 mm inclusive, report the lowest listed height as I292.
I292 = 1.42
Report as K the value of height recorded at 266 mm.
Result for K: 1.43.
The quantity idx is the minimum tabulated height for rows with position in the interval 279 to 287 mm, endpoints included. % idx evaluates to 1.47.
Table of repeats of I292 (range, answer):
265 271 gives 1.43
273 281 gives 1.48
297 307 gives 1.37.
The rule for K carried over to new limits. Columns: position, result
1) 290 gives 1.46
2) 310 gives 1.56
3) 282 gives 1.47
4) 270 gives 1.52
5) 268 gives 1.5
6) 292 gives 1.47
